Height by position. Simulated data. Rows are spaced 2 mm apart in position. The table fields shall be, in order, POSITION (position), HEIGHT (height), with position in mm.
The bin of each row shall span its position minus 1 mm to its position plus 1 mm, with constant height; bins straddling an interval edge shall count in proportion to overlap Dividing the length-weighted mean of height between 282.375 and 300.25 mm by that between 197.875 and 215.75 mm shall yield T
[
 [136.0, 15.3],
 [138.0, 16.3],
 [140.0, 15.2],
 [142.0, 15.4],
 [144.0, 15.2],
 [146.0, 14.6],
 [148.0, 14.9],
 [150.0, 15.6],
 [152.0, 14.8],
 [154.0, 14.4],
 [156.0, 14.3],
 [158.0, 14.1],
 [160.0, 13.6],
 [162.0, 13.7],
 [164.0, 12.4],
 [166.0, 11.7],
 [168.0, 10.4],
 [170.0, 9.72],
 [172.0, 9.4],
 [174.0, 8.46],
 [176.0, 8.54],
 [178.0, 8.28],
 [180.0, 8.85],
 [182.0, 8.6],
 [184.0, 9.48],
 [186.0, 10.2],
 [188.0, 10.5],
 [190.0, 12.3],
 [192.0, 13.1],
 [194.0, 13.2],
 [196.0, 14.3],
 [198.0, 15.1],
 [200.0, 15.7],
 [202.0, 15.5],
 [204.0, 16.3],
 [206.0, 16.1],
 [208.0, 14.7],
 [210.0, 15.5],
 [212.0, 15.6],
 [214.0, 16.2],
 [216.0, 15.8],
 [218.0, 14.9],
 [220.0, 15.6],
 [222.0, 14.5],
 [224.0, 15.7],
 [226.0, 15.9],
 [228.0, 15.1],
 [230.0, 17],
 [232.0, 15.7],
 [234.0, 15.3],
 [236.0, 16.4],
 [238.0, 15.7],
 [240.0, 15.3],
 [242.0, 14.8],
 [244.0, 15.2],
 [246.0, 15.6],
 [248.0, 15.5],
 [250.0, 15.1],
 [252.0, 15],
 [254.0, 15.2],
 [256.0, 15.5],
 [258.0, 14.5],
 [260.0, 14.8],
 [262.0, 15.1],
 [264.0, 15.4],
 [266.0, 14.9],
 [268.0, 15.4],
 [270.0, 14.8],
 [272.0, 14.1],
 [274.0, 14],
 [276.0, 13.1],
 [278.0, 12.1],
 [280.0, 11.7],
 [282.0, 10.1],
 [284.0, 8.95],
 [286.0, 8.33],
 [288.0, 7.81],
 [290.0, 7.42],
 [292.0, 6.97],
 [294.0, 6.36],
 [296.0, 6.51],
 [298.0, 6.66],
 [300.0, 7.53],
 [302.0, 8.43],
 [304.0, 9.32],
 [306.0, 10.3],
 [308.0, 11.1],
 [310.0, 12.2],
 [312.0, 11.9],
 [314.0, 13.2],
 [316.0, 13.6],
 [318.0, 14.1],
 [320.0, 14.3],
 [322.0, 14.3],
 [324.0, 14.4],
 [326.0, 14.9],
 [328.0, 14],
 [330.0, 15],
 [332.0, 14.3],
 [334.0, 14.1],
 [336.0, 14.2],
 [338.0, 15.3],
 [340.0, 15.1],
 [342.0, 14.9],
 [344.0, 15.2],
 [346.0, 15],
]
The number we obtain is 0.48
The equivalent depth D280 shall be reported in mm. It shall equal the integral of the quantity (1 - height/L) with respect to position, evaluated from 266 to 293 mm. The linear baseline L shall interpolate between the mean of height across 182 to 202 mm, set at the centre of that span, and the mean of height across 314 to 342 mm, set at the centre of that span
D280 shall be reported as 4.8 mm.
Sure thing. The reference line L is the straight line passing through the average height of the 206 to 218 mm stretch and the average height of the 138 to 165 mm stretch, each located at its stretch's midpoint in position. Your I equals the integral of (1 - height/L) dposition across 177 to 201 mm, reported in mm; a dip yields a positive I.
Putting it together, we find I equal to 5.6 mm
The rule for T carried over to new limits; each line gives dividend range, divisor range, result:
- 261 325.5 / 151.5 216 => 0.90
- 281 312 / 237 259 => 0.57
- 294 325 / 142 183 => 0.91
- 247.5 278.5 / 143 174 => 1.12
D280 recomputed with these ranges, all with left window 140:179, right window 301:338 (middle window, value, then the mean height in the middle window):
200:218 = -4.1 mm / 15.7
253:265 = -2.0 mm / 15.1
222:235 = -2.9 mm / 15.7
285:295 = 4.3 mm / 7.38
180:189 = 2.2 mm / 9.6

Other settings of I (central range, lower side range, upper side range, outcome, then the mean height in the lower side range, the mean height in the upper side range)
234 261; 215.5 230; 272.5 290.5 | -3.8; 15.5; 10.6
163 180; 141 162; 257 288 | 5.4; 14.6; 13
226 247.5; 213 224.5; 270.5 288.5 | -2.1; 15.4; 11.3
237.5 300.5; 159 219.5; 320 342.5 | 5.3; 12.6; 14.6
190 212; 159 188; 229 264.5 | -4.8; 10.2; 15.4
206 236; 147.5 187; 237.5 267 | -3.8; 11.5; 15.2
